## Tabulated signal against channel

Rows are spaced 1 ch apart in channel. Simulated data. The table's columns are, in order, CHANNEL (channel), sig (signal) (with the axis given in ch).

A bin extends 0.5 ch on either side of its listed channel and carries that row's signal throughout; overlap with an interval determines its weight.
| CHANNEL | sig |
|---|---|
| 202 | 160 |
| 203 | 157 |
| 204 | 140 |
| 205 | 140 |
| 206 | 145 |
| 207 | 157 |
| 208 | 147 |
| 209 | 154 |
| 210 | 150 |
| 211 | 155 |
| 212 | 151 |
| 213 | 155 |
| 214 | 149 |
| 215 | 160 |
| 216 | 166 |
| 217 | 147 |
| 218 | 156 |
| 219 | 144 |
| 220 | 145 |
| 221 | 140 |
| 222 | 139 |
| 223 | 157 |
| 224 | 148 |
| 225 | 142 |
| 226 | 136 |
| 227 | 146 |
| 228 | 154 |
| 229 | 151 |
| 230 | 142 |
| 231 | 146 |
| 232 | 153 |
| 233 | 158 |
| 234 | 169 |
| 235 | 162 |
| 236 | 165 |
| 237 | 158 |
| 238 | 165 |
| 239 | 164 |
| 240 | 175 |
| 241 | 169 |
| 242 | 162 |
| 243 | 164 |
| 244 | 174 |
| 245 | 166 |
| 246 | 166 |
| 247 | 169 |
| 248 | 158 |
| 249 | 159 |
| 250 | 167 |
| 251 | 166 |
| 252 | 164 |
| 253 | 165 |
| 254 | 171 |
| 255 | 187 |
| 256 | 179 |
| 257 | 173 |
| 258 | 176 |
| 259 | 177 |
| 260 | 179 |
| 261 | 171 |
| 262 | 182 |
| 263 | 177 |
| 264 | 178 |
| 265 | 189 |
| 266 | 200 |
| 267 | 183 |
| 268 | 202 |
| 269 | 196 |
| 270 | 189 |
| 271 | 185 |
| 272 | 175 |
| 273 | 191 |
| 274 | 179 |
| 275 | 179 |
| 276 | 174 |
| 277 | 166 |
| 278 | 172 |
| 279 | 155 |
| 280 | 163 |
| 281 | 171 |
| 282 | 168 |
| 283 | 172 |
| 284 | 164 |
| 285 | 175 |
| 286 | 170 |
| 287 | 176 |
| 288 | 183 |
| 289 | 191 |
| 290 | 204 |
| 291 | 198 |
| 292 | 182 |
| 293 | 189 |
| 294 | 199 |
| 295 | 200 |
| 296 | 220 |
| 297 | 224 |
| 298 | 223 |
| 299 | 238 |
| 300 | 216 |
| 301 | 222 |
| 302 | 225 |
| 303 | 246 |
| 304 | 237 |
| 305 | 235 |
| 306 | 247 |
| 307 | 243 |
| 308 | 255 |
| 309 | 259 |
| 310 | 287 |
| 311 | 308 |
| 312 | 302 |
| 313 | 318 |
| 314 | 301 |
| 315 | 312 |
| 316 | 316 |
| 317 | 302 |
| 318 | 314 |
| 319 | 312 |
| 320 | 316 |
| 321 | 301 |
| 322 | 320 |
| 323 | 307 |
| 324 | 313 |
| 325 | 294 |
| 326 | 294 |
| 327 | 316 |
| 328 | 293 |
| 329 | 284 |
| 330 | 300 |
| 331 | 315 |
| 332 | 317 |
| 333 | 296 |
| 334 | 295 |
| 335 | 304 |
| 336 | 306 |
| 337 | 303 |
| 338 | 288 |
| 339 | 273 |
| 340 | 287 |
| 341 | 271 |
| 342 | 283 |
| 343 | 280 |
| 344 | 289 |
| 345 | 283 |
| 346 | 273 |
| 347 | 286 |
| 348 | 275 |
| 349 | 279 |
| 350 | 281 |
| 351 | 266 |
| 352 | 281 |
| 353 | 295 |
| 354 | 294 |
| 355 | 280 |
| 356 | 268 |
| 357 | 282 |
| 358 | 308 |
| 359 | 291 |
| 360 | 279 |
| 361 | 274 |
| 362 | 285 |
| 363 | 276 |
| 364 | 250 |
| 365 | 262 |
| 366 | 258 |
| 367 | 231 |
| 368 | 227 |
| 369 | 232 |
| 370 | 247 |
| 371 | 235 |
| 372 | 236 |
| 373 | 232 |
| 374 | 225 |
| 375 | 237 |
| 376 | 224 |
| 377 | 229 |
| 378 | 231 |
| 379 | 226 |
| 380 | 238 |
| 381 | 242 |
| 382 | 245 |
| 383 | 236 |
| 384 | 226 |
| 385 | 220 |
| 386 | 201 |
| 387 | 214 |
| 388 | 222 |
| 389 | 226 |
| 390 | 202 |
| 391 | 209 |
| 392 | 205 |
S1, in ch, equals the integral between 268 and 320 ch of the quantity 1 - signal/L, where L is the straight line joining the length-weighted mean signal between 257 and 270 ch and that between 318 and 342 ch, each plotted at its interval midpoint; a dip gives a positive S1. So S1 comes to 4.1 ch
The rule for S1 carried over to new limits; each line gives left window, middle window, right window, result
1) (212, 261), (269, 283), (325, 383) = 1.6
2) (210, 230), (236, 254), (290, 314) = 1.1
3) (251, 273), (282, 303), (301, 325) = 3.9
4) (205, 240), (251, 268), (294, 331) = 2.0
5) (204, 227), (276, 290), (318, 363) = 3.3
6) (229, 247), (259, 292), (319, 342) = 5.6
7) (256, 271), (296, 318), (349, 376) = -4.4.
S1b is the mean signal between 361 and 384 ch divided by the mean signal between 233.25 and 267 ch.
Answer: 1.41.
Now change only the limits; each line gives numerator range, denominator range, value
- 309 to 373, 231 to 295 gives 1.64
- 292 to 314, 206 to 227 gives 1.62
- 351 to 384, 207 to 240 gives 1.67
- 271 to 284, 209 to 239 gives 1.13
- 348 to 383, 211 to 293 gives 1.53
